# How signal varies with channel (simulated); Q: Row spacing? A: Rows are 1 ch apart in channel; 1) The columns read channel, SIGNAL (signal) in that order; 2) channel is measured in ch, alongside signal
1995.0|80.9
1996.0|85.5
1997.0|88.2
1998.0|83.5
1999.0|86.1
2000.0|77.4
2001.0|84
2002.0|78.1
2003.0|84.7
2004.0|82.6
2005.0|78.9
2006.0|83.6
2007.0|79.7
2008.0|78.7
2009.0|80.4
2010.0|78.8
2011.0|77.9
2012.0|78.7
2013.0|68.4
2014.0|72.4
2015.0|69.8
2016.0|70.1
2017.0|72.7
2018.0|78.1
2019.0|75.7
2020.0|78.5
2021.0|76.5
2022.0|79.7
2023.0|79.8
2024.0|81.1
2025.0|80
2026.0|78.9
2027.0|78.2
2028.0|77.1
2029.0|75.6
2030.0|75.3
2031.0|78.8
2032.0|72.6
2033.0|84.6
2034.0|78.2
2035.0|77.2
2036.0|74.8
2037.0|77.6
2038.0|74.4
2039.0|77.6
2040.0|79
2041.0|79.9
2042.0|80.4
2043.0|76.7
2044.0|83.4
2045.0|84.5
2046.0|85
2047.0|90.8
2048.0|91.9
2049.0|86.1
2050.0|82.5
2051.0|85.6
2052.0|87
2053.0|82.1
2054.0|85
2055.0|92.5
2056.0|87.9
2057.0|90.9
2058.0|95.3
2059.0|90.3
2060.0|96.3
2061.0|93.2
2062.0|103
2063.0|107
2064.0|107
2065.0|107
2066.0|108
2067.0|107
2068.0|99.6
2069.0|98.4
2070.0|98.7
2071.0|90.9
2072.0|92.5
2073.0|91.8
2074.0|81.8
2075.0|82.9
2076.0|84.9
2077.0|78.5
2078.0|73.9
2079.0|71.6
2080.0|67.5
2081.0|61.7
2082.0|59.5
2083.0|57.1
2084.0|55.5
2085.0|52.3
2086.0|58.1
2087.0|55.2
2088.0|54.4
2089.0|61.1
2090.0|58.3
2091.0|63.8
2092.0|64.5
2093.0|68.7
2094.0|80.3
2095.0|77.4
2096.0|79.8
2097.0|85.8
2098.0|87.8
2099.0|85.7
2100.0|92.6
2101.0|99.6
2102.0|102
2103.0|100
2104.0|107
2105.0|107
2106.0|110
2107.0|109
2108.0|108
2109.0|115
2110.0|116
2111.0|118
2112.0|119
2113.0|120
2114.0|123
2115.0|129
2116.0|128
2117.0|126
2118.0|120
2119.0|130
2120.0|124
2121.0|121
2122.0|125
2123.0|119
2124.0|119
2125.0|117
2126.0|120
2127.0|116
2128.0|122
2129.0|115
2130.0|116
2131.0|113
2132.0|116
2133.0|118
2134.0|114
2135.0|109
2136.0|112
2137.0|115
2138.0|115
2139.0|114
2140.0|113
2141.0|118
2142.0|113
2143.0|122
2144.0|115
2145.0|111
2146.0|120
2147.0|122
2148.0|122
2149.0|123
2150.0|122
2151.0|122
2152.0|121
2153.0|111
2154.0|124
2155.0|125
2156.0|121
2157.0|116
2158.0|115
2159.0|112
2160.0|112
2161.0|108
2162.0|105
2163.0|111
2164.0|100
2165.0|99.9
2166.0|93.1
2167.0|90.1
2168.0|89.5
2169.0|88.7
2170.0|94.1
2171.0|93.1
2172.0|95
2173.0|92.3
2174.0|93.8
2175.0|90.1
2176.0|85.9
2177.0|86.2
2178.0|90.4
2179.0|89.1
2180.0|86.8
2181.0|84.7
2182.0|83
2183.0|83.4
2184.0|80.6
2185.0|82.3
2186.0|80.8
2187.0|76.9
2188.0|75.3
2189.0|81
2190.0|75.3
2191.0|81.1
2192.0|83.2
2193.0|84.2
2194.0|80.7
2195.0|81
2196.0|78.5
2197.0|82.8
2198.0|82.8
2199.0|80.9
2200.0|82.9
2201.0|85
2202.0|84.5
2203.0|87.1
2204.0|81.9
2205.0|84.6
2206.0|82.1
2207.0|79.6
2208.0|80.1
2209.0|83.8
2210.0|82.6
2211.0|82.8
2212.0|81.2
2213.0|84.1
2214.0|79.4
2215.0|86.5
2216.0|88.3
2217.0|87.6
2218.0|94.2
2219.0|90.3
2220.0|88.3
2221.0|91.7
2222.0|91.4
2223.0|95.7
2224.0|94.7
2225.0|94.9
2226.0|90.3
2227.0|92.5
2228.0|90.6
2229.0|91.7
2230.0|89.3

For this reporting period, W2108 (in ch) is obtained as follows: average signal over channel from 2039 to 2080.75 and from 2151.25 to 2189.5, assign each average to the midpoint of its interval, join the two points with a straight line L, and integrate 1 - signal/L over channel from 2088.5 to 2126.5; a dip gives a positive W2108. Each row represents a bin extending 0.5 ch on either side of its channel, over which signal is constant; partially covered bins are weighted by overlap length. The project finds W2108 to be -4.6 ch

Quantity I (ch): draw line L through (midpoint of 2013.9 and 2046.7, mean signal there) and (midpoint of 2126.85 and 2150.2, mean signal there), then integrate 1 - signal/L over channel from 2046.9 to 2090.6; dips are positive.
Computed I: 3.7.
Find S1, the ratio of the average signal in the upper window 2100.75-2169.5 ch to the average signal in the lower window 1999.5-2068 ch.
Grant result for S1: 1.37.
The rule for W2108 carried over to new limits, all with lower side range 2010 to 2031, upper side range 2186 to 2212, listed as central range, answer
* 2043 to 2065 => -3.85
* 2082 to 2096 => 2.82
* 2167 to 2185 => -1.68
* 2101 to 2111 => -3.73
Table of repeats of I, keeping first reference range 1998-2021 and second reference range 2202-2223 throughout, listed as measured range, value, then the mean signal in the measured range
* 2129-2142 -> -5.0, 114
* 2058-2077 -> -3.8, 96.2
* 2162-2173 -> -1.5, 95.7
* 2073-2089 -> 2.7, 67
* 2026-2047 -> 0.1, 78.8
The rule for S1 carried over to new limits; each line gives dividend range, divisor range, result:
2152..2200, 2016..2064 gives 1.12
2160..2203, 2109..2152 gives 0.74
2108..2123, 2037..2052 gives 1.47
